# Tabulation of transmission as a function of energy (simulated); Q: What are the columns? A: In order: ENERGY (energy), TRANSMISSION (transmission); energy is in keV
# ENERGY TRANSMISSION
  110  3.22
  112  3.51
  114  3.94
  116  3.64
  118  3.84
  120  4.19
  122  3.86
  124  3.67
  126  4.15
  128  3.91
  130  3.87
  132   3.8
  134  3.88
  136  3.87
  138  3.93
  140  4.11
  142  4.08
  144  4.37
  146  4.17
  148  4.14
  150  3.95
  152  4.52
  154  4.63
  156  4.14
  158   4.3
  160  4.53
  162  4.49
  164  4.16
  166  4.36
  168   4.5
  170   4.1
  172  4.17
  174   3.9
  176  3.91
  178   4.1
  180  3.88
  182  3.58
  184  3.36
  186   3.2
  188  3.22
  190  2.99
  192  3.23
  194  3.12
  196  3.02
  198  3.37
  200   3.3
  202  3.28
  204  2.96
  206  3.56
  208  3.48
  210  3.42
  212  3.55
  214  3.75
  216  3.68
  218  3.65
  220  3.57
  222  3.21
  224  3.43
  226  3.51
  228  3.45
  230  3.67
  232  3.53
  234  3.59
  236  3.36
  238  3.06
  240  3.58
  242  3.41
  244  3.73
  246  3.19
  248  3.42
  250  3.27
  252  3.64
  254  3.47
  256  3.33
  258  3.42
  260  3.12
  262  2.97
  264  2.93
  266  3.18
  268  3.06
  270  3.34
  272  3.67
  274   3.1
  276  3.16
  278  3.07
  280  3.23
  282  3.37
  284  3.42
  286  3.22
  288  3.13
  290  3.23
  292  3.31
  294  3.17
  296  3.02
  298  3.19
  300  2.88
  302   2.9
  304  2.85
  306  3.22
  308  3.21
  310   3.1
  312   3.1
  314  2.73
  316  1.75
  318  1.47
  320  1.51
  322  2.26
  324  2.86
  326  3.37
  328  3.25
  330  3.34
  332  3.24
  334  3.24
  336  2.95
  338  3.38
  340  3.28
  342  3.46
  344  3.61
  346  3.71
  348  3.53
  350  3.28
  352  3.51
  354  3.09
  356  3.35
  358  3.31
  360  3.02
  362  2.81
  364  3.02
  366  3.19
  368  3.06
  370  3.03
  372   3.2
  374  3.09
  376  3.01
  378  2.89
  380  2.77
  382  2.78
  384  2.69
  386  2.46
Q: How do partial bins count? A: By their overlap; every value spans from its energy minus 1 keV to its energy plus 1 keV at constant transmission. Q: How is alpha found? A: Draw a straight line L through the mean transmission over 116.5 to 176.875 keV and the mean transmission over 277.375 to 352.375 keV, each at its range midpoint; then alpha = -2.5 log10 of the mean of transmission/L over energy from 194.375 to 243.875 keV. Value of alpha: 0.07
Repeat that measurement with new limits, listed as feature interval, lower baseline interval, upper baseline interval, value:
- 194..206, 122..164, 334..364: 0.21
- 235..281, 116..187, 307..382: 0.06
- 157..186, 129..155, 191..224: -0.08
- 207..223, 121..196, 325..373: 0.06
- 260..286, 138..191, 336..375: 0.12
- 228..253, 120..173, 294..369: 0.04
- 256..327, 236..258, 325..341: 0.12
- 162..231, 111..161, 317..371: 0.05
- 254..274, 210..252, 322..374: 0.06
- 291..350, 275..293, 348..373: 0.07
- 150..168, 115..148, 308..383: -0.14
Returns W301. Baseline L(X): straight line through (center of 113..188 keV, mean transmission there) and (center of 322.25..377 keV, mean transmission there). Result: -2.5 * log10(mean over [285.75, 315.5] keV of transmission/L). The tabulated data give 0.12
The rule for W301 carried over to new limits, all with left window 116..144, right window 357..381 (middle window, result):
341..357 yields -0.110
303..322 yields 0.271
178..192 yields 0.097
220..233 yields 0.031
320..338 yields 0.066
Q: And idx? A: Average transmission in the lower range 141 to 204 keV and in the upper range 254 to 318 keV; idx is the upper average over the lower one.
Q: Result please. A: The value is 0.80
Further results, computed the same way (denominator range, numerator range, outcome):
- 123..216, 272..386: 0.80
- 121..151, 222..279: 0.84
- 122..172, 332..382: 0.77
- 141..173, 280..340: 0.69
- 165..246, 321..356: 0.92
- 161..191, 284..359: 0.79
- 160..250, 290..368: 0.85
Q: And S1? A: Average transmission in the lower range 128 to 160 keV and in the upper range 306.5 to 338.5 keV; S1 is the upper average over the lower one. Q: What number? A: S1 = 0.68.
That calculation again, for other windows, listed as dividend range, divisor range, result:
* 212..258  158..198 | 0.92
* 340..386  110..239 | 0.84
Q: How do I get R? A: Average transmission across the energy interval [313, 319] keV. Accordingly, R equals 1.98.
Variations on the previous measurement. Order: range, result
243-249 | 3.45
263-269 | 3.06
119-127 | 3.97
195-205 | 3.19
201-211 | 3.34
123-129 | 3.91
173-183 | 3.87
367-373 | 3.1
